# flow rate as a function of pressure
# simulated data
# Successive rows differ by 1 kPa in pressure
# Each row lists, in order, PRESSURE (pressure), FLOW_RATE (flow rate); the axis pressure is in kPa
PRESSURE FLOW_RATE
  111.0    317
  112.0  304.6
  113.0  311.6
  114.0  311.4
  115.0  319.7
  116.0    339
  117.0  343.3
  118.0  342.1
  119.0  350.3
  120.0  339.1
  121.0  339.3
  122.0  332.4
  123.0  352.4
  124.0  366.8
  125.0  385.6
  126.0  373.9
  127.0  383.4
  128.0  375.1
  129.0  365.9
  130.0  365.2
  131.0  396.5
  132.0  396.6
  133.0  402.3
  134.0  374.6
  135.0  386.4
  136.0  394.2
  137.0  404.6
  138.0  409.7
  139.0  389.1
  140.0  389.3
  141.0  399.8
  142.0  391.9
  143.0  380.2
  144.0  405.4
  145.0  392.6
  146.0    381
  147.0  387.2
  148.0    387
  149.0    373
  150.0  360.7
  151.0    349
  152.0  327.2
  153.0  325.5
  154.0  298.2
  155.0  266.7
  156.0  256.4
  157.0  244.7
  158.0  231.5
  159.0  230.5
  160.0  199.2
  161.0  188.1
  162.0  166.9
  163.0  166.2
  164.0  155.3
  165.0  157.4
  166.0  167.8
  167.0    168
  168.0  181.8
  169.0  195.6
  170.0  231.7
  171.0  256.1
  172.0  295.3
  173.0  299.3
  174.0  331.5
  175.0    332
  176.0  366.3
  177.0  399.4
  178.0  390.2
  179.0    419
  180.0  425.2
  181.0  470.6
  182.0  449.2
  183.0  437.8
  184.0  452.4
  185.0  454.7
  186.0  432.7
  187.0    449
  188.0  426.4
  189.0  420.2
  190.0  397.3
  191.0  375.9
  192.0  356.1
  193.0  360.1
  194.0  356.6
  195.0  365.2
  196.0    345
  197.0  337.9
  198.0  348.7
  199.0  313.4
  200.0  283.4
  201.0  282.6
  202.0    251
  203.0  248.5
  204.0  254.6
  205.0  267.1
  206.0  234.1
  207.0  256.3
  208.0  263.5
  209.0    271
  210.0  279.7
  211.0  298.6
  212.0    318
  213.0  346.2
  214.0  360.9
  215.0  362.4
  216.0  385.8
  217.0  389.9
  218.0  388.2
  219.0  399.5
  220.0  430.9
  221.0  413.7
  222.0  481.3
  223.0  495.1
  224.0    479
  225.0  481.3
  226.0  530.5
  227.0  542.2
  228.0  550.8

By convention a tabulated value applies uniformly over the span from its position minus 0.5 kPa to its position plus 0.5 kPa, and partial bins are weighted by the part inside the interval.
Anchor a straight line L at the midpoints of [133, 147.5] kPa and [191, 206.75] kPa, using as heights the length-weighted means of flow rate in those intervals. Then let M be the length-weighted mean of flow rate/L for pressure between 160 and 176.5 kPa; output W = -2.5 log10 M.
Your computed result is 0.47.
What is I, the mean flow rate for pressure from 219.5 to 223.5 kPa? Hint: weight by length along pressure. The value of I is 455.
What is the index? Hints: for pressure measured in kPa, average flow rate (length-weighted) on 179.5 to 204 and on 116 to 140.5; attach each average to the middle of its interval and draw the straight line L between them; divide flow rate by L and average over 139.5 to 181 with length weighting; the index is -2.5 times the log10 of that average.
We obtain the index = 0.23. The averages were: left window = 373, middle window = 301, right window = 374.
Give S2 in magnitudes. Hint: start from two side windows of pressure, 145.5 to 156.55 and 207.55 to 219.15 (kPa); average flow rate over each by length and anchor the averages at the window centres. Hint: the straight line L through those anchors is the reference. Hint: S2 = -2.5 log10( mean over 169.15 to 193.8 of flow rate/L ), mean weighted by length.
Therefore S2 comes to -0.13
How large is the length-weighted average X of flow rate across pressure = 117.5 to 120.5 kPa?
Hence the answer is 344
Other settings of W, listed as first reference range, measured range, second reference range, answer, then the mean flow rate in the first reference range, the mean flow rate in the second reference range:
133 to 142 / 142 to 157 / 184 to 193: 0.149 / 394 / 413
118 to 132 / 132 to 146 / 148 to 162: -0.209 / 364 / 281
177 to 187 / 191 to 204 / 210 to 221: 0.253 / 436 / 366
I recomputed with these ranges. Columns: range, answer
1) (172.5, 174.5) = 315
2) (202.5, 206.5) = 251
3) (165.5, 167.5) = 168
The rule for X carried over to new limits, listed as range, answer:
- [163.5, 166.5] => 160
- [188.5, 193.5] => 382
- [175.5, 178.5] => 385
